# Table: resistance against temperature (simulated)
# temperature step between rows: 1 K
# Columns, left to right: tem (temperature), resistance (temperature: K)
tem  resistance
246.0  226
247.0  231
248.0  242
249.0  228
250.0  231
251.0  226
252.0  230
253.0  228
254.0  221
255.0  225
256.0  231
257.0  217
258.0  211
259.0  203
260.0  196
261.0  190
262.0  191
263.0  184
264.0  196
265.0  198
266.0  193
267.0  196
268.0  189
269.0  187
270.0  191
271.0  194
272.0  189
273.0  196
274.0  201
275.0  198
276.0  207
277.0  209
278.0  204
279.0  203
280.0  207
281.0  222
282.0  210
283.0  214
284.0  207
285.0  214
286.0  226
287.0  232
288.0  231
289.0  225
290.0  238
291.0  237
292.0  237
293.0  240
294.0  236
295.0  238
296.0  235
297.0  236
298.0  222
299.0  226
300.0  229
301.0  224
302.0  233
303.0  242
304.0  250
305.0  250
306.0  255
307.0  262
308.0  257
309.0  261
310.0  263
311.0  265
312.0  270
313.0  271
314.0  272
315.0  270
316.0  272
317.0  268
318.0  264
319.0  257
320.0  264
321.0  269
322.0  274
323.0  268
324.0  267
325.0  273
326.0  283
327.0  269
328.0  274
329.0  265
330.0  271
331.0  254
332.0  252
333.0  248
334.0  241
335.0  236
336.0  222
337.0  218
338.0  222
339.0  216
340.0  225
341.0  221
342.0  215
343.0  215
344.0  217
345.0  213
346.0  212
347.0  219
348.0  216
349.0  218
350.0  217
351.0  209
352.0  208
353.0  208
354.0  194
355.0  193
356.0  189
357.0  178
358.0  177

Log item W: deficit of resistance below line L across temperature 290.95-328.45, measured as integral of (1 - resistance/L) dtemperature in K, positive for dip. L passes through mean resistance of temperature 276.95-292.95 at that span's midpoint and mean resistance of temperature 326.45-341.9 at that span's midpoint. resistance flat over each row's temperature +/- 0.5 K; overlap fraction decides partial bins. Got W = -3.8 K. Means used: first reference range 221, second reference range 242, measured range 255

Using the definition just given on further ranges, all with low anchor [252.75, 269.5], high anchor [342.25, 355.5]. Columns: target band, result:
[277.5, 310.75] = -4.3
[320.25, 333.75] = -3.7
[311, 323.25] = -3.5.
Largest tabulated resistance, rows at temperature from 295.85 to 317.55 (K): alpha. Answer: 272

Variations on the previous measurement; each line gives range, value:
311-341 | 283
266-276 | 207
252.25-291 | 238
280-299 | 240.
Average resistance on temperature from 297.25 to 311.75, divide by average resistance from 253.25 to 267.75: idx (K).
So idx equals 1.21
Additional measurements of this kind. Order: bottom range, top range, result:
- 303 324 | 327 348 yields 0.88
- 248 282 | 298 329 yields 1.26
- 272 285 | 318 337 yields 1.26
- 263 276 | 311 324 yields 1.38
